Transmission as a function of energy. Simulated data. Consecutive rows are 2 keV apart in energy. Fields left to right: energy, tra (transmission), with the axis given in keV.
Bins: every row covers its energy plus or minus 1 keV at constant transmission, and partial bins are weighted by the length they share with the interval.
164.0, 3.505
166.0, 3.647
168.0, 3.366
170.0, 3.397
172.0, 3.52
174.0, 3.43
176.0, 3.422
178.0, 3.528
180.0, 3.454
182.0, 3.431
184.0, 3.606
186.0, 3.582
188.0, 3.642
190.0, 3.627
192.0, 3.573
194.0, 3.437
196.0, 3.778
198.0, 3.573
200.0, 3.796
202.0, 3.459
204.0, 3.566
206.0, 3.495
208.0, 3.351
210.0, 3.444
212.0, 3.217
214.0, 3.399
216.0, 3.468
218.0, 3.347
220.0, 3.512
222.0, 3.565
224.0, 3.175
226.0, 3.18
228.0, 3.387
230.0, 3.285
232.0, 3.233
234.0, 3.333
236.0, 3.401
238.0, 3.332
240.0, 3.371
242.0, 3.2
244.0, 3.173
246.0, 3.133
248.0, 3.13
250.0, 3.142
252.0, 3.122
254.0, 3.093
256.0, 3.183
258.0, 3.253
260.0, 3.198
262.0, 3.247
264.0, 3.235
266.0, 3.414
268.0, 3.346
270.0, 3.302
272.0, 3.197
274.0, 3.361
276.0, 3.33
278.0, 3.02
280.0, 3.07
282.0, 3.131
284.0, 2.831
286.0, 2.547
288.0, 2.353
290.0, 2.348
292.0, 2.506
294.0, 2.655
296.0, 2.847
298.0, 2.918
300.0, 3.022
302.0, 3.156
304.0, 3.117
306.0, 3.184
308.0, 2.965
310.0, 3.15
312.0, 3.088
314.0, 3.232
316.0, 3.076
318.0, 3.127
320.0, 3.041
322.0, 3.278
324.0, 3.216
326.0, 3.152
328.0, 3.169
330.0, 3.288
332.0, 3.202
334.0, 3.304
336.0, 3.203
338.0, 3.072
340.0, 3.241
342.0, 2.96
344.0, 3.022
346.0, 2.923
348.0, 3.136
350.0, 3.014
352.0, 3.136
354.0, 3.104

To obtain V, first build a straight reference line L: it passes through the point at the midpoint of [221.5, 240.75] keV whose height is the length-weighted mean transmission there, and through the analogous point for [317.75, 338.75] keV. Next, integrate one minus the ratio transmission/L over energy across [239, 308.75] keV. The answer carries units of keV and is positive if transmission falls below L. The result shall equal 4.34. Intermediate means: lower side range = 3.32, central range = 3.06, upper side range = 3.19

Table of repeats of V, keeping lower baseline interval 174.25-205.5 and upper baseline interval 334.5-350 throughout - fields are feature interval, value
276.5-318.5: 3.88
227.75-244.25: 0.54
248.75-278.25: 0.84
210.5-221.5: 0.25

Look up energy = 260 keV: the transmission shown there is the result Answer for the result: 3.198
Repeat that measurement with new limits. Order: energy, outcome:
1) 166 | 3.647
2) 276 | 3.33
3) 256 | 3.183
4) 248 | 3.13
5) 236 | 3.401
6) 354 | 3.104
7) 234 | 3.333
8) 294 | 2.655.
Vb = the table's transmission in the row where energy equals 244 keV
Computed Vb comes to 3.173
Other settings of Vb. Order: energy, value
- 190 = 3.627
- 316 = 3.076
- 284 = 2.831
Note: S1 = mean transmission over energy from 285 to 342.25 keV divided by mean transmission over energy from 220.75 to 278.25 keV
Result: 0.93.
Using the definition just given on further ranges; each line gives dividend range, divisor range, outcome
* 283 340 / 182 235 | 0.87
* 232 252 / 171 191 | 0.92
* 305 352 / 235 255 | 0.98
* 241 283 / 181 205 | 0.89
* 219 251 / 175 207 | 0.92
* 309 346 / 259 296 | 1.05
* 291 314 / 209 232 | 0.89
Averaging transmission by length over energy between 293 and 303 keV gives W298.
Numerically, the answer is 2.92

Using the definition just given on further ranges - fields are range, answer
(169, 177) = 3.44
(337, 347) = 3.04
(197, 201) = 3.68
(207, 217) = 3.38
